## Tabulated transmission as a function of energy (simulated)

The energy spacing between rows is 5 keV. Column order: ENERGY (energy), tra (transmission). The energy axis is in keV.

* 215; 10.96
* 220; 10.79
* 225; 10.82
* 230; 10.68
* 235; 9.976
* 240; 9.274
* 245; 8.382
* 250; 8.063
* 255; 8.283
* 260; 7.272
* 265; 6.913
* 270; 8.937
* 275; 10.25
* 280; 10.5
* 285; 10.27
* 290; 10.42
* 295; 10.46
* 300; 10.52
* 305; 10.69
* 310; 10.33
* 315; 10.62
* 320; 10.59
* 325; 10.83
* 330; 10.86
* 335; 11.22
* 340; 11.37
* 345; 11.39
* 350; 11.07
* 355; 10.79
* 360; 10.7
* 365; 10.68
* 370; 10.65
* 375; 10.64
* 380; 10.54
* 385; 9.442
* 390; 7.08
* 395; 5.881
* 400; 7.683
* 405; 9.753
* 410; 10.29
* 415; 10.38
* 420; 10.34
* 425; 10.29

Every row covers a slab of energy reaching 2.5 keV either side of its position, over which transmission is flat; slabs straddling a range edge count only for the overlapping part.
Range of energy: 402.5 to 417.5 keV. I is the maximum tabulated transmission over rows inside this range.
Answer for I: 10.38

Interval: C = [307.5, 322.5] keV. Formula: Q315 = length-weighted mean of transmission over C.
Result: 10.5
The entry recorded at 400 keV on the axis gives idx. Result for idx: 7.683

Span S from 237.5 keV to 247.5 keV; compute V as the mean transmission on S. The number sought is 8.83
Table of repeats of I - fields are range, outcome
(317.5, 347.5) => 11.39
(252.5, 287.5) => 10.5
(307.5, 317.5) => 10.62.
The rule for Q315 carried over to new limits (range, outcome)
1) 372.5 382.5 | 10.6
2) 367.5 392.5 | 9.67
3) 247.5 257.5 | 8.17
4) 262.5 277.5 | 8.7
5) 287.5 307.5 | 10.5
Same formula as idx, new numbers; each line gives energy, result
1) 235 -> 9.976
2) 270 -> 8.937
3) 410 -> 10.29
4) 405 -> 9.753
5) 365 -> 10.68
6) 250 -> 8.063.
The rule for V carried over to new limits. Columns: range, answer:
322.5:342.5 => 11.1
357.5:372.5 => 10.7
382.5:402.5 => 7.52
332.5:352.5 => 11.3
